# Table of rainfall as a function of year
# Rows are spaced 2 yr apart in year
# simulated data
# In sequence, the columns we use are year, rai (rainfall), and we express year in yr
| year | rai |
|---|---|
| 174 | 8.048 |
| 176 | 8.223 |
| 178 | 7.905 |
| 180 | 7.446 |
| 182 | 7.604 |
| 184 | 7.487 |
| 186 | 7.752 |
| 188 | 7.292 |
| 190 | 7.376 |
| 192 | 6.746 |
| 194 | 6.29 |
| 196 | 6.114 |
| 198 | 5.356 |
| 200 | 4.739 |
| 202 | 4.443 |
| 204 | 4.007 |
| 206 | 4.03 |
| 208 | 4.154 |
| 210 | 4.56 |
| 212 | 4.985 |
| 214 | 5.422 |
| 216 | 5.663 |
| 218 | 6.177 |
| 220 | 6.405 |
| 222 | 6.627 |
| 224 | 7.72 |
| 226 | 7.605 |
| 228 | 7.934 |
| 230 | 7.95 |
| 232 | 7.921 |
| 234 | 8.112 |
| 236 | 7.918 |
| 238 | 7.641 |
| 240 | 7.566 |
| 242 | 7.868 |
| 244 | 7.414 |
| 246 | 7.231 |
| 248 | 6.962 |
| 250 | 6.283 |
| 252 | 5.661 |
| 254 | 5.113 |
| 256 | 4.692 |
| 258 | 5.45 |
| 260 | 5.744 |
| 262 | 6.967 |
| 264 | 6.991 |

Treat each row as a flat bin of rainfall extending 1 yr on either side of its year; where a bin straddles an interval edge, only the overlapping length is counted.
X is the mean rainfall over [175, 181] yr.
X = 7.86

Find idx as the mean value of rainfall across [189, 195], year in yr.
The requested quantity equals 6.8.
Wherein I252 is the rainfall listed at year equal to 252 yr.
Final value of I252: 5.661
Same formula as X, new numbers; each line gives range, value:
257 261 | 5.6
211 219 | 5.56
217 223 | 6.4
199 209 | 4.27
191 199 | 6.13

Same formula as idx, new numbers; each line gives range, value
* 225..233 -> 7.85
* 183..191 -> 7.48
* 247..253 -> 6.3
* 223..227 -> 7.66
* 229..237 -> 7.98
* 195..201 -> 5.4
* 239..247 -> 7.52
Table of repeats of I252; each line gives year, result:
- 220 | 6.405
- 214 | 5.422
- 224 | 7.72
